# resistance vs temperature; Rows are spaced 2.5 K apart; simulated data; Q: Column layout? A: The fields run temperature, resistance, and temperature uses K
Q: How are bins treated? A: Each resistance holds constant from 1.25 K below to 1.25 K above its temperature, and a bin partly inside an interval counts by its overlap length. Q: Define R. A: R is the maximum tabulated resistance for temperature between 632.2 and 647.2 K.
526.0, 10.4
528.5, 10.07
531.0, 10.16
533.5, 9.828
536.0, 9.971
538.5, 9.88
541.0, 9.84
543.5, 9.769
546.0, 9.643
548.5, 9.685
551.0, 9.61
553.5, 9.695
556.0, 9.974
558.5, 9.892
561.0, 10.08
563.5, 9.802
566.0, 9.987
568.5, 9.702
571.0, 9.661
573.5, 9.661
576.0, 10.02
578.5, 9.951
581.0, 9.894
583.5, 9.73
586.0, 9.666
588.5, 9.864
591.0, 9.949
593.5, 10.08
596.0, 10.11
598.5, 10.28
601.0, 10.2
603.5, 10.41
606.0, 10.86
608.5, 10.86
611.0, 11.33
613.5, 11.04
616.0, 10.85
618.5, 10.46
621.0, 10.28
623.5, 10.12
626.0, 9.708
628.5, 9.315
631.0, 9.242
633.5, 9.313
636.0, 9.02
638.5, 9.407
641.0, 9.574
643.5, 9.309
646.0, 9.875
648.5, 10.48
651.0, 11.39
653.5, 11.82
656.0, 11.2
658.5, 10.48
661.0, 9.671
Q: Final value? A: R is 9.875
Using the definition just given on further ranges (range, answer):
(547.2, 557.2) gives 9.974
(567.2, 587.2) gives 10.02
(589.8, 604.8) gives 10.41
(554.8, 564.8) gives 10.08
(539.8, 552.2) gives 9.84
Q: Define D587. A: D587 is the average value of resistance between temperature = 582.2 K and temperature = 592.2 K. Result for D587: 9.8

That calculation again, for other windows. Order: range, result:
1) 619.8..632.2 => 9.73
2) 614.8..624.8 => 10.4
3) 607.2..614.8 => 11.1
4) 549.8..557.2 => 9.76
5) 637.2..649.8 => 9.73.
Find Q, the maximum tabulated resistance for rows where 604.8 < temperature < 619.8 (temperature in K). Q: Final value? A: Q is 11.33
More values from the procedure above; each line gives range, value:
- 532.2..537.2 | 9.971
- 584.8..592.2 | 9.949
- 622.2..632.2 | 10.12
